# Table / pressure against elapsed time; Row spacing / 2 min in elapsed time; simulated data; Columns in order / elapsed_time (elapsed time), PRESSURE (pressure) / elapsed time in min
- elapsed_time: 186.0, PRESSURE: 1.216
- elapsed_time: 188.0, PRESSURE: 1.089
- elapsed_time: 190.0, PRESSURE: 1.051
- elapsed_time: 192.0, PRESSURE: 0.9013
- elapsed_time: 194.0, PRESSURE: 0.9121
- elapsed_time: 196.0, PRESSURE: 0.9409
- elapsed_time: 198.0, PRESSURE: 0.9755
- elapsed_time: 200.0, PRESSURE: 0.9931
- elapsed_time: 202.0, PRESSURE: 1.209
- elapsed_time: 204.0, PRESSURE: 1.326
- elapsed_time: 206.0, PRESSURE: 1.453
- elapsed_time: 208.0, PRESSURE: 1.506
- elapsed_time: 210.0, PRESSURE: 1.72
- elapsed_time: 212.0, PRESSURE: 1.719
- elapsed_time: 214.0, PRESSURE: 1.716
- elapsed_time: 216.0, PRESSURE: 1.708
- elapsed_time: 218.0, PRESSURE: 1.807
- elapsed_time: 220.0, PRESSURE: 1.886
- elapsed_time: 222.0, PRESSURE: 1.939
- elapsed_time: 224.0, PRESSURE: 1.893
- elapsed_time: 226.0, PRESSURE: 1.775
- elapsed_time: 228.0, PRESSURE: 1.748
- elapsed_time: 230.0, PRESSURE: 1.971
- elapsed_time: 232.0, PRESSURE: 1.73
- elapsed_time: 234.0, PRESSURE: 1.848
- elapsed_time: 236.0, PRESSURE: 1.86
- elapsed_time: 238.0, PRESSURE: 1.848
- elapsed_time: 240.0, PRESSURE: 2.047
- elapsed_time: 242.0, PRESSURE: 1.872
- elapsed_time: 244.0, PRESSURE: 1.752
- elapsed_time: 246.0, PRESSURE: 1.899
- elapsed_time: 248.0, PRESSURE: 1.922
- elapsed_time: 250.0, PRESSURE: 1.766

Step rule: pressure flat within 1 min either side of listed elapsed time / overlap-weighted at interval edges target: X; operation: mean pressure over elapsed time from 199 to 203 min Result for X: 1.1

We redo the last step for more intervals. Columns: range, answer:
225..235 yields 1.81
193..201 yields 0.955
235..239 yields 1.85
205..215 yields 1.62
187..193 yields 1.01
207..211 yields 1.61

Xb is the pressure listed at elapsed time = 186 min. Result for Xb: 1.216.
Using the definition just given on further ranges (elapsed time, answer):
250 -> 1.766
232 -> 1.73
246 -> 1.899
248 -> 1.922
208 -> 1.506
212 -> 1.719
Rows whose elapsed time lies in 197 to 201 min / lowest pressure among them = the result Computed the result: 0.9755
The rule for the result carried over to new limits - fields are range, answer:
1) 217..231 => 1.748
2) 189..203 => 0.9013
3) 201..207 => 1.209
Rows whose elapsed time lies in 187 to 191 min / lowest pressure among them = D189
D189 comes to 1.051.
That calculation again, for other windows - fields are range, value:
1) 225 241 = 1.73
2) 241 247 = 1.752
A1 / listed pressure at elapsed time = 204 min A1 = 1.326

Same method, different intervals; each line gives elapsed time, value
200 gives 0.9931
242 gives 1.872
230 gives 1.971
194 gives 0.9121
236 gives 1.86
